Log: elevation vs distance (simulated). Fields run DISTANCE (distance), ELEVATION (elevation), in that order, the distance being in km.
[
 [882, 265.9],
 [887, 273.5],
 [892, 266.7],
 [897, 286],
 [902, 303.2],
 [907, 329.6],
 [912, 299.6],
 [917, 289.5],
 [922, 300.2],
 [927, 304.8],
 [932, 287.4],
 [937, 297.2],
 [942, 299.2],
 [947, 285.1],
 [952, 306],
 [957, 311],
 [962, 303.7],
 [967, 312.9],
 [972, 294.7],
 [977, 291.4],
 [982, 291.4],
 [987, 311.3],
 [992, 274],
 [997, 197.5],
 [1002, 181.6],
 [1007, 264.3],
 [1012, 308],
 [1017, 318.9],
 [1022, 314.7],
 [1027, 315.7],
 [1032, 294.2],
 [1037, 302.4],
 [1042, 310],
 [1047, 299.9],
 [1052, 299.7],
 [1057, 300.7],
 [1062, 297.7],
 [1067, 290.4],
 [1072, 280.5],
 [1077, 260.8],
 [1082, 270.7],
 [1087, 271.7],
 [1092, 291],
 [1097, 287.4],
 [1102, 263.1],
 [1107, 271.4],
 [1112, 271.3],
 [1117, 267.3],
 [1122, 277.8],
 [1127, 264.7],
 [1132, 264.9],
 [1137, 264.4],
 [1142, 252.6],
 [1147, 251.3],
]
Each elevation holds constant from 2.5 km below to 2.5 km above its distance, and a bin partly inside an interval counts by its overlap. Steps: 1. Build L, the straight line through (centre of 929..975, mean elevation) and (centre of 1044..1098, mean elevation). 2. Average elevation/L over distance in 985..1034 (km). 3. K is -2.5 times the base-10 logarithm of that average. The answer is 0.06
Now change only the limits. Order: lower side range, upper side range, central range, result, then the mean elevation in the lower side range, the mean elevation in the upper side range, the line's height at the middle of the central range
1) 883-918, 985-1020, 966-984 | -0.09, 292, 265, 272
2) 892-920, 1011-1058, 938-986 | 0.01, 298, 307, 302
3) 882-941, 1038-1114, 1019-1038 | -0.07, 293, 285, 287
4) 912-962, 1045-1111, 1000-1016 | 0.12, 298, 283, 291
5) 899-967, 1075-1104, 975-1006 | 0.14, 302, 275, 292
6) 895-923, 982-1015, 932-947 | -0.03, 302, 260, 287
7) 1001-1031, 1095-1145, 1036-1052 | -0.07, 289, 268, 284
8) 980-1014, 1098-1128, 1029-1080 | -0.11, 260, 270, 265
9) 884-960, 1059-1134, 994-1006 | 0.38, 296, 276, 287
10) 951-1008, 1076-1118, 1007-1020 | -0.10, 278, 273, 277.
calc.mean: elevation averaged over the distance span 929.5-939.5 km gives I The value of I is 292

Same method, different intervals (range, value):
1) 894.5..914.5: 305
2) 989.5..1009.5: 229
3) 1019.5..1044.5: 307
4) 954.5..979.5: 303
